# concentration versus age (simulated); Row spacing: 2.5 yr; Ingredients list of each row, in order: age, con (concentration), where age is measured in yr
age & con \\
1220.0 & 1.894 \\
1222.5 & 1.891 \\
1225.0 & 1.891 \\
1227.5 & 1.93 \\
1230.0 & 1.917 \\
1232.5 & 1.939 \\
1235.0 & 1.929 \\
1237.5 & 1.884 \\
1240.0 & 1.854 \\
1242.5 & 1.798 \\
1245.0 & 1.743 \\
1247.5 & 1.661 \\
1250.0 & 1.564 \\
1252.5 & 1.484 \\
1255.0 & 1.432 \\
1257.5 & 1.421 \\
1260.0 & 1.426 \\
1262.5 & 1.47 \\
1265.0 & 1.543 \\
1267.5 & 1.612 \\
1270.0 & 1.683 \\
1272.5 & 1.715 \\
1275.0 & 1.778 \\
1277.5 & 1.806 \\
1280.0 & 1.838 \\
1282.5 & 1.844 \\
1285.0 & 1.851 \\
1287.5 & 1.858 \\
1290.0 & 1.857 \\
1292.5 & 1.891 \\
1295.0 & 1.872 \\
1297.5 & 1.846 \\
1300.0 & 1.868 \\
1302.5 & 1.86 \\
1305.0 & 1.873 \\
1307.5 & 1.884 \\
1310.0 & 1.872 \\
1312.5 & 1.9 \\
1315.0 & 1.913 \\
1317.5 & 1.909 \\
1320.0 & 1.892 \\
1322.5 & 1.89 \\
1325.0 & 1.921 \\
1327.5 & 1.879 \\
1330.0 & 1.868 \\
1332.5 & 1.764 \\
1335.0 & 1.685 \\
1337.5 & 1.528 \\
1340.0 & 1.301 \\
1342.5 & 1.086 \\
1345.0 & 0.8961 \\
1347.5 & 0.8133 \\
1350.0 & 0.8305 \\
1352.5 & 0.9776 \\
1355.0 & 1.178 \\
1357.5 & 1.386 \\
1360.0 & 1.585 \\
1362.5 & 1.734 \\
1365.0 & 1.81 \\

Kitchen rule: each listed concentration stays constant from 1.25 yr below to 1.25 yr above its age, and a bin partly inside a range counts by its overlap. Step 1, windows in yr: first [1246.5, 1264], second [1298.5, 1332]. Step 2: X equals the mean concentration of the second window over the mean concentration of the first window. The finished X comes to 1.3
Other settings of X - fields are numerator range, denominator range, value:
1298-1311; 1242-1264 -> 1.21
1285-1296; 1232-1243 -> 0.99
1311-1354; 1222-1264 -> 0.89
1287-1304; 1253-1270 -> 1.24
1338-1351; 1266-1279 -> 0.59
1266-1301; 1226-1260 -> 1.05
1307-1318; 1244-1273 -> 1.22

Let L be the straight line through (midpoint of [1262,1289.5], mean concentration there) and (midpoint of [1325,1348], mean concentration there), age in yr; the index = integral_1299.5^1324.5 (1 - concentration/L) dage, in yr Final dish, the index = -4.9 yr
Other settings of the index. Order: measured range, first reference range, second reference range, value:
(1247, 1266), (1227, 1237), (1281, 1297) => 4.1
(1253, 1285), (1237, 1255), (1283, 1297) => 2.6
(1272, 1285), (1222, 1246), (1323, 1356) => -1.1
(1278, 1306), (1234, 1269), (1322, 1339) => -2.5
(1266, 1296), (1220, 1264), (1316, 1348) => -2.4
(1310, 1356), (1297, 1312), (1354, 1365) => 4.8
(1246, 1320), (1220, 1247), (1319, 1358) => -4.2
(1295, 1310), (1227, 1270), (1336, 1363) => -4.7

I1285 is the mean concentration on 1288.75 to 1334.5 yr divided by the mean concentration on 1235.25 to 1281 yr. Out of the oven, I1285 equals 1.13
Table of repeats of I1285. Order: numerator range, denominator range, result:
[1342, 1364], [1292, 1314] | 0.63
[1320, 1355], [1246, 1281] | 0.89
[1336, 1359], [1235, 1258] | 0.67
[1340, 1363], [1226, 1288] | 0.67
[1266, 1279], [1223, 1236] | 0.89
